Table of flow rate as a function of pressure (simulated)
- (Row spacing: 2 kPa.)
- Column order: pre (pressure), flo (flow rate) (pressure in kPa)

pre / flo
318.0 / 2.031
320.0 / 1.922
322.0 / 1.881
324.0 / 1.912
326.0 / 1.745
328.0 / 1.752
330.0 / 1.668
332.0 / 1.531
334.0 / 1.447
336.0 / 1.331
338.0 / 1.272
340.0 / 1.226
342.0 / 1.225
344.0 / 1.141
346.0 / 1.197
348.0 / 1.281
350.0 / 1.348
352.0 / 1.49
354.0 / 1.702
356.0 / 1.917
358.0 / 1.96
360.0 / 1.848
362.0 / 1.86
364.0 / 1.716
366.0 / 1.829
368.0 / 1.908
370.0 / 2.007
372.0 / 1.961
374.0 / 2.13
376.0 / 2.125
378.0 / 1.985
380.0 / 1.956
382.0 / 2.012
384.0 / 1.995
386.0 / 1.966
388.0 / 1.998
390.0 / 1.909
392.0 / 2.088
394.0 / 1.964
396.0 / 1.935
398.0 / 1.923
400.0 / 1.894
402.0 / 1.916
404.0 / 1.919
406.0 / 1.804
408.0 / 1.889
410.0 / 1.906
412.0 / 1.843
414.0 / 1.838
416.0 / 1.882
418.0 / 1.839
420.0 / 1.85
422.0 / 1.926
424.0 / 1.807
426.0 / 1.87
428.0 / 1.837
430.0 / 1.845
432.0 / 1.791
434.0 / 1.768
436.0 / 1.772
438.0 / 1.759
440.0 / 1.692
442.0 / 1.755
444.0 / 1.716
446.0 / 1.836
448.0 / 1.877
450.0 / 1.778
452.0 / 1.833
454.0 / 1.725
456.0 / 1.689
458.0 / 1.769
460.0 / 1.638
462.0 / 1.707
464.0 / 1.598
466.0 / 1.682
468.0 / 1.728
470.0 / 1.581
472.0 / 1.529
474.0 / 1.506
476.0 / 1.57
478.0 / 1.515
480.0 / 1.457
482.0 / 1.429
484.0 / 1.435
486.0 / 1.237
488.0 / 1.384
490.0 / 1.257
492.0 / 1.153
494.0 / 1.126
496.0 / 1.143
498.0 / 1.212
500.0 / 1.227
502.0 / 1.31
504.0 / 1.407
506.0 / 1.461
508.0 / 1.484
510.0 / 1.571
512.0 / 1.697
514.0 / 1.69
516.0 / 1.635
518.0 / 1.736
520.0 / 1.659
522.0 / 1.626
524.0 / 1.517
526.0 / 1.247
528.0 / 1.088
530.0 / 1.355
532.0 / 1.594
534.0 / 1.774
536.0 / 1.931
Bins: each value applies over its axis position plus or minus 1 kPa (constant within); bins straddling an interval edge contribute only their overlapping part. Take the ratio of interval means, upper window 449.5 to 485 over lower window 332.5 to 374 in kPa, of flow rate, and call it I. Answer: 1.01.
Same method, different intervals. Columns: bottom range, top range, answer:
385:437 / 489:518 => 0.74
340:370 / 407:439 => 1.15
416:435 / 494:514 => 0.76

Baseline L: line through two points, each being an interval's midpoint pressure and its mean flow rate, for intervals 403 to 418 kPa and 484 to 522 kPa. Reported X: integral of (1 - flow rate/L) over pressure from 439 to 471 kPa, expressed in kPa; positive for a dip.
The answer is -1.5 kPa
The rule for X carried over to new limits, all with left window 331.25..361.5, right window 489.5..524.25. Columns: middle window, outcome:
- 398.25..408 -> -2.87 kPa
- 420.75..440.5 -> -4.85 kPa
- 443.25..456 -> -2.97 kPa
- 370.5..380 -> -3.74 kPa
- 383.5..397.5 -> -4.96 kPa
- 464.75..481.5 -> -1.40 kPa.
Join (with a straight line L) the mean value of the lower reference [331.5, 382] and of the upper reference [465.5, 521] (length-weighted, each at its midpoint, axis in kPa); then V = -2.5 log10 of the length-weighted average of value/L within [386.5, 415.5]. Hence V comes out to -0.198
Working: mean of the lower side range 1.66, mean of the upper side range 1.46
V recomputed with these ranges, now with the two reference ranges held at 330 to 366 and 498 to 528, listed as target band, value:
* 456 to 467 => -0.123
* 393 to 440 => -0.227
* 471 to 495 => 0.087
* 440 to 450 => -0.187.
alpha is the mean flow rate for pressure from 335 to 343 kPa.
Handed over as 1.26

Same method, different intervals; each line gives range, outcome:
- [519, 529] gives 1.43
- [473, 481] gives 1.51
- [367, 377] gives 2.03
